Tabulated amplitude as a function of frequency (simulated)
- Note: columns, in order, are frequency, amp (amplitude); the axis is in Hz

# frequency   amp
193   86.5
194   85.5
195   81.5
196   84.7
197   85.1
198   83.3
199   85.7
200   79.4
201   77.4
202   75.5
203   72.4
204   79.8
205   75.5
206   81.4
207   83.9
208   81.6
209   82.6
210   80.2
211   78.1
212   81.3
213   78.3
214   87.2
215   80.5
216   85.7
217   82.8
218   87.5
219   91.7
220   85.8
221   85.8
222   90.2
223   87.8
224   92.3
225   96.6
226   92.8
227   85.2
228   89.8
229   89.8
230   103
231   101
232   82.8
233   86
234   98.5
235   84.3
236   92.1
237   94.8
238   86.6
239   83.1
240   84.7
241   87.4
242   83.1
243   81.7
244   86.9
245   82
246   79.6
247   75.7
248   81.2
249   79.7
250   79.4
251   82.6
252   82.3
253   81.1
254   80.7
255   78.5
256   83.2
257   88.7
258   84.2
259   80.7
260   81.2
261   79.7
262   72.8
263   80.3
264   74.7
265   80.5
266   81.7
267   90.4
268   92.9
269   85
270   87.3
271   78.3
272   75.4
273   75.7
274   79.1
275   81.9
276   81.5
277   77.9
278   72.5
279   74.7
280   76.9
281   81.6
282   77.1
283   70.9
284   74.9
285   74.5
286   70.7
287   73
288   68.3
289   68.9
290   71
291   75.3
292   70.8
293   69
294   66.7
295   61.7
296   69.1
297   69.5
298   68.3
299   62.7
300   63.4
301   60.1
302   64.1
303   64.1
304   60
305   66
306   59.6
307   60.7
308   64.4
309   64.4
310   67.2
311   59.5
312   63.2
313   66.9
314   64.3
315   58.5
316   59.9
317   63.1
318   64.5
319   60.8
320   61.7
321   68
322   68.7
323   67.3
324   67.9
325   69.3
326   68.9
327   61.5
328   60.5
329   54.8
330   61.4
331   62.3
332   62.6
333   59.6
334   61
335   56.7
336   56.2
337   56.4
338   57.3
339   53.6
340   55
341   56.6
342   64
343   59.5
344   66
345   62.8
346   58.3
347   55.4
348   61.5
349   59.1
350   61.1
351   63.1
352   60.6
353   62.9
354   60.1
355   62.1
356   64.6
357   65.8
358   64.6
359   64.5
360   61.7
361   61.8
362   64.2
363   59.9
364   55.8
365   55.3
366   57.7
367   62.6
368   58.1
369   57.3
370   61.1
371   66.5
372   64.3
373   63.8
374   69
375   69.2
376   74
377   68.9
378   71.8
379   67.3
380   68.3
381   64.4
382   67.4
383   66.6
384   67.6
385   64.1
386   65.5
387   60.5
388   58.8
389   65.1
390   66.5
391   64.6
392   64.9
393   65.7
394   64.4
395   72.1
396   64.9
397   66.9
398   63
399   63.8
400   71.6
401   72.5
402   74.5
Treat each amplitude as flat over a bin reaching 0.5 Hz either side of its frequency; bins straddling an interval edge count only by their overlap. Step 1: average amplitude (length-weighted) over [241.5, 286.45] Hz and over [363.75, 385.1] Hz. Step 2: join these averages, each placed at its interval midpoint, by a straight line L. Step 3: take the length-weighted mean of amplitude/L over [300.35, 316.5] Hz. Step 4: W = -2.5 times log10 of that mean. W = 0.18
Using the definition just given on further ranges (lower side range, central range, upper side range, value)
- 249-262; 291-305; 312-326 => 0.07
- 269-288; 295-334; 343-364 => 0.10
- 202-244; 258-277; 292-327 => -0.08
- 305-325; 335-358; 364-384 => 0.07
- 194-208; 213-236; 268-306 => -0.14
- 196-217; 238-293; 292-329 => -0.11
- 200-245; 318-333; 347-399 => 0.11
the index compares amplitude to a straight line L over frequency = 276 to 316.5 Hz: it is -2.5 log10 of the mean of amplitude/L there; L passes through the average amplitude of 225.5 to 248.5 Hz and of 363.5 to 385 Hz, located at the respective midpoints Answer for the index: 0.15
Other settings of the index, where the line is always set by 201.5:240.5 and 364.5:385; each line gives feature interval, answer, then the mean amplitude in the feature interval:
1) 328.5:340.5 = 0.212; 58.1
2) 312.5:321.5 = 0.158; 63.1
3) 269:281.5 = -0.002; 78.8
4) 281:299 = 0.089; 70.7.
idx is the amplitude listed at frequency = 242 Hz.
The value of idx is 83.1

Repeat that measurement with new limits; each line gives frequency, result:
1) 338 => 57.3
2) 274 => 79.1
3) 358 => 64.6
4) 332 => 62.6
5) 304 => 60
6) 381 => 64.4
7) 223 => 87.8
